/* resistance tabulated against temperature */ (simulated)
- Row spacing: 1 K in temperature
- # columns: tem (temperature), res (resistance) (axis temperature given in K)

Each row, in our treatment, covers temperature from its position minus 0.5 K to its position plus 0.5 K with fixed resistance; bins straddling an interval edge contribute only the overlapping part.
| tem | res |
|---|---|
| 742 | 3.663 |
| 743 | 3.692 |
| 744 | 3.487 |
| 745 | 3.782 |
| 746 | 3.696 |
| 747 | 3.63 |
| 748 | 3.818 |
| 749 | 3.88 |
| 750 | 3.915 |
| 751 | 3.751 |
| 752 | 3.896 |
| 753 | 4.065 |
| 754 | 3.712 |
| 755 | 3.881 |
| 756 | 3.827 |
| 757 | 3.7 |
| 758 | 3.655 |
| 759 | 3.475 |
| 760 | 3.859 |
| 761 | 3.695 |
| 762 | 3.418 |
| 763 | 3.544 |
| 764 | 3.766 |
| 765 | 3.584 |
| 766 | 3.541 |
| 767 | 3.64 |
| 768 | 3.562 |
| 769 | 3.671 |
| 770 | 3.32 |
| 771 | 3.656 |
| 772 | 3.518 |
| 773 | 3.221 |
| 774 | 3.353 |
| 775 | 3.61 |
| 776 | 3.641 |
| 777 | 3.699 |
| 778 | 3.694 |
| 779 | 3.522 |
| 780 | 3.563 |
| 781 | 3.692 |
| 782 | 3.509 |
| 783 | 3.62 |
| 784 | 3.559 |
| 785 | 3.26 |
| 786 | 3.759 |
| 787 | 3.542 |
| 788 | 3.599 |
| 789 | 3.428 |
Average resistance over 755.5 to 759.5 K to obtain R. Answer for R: 3.66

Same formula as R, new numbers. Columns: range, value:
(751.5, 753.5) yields 3.98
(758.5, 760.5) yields 3.67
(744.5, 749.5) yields 3.76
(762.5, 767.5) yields 3.61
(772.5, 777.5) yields 3.5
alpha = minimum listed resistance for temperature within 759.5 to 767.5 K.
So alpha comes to 3.418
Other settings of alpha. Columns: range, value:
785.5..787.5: 3.542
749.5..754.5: 3.712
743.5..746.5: 3.487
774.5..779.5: 3.522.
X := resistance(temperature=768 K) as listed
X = 3.562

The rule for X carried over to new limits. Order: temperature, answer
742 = 3.663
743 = 3.692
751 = 3.751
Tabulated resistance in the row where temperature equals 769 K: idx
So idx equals 3.671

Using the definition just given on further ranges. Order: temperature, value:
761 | 3.695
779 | 3.522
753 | 4.065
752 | 3.896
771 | 3.656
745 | 3.782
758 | 3.655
